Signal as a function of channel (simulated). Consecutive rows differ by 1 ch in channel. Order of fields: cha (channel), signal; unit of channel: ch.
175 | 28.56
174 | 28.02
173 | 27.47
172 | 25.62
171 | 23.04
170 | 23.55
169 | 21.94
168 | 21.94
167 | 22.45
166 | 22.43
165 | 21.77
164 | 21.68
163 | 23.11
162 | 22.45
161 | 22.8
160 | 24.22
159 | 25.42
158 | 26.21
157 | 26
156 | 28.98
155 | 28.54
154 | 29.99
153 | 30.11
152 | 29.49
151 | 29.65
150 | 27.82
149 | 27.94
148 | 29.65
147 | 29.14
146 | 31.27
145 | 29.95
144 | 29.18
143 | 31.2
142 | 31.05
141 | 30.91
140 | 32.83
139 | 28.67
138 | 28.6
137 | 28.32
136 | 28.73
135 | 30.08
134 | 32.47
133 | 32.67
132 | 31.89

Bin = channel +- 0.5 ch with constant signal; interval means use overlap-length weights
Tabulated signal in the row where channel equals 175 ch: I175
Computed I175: 28.56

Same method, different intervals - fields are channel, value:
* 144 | 29.18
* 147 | 29.14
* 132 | 31.89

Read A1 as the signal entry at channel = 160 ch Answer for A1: 24.22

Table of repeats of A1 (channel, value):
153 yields 30.11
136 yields 28.73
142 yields 31.05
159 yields 25.42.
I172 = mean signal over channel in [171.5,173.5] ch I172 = 26.5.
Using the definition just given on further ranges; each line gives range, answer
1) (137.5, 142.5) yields 30.4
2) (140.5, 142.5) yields 31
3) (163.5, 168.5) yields 22.1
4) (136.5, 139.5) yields 28.5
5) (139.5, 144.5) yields 31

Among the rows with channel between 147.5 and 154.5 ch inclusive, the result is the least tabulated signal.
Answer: 27.82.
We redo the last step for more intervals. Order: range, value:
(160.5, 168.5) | 21.68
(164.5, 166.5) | 21.77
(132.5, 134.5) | 32.47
